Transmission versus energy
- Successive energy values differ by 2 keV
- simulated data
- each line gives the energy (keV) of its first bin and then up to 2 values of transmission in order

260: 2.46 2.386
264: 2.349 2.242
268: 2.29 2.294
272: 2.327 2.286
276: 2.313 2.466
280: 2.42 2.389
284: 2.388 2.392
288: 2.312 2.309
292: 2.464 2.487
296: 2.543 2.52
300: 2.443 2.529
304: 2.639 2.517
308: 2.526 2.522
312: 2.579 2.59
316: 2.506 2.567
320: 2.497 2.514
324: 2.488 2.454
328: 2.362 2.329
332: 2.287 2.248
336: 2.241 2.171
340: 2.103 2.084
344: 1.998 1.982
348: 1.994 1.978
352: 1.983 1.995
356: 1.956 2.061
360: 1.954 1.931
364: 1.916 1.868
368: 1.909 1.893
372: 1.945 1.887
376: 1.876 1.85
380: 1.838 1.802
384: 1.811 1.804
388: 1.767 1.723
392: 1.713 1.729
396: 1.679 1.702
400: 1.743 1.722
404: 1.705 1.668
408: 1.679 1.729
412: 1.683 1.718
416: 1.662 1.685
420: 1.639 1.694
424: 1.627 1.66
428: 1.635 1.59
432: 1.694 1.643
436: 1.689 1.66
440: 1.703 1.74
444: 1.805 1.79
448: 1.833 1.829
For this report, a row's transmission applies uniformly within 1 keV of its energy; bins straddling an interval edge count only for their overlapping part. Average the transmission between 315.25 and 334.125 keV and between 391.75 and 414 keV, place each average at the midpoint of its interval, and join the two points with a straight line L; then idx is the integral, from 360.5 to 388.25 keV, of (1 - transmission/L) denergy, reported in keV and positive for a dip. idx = 1.42 keV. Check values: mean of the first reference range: 2.43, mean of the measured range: 1.87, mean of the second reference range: 1.71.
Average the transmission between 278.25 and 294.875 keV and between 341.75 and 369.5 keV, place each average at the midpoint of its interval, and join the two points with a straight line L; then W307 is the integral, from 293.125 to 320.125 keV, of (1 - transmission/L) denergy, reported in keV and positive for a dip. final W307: -3.1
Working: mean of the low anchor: 2.4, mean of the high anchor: 1.97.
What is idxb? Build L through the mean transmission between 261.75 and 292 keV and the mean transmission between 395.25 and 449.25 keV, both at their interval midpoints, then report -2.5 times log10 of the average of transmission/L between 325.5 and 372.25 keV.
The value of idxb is -0.02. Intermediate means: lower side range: 2.35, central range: 2.07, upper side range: 1.7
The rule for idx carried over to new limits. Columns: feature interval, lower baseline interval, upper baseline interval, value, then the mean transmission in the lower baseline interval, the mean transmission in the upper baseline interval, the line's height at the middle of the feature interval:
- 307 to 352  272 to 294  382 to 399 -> -4.4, 2.38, 1.74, 2.1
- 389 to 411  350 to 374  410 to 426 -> 0.7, 1.95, 1.68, 1.76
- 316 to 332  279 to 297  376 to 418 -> -1.9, 2.41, 1.74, 2.19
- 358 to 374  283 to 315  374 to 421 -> 0.4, 2.49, 1.74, 1.98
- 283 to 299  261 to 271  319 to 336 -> -0.6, 2.31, 2.39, 2.34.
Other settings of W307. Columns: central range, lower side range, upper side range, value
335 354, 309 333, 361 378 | 1.2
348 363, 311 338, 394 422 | 1.2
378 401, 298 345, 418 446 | 2.3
